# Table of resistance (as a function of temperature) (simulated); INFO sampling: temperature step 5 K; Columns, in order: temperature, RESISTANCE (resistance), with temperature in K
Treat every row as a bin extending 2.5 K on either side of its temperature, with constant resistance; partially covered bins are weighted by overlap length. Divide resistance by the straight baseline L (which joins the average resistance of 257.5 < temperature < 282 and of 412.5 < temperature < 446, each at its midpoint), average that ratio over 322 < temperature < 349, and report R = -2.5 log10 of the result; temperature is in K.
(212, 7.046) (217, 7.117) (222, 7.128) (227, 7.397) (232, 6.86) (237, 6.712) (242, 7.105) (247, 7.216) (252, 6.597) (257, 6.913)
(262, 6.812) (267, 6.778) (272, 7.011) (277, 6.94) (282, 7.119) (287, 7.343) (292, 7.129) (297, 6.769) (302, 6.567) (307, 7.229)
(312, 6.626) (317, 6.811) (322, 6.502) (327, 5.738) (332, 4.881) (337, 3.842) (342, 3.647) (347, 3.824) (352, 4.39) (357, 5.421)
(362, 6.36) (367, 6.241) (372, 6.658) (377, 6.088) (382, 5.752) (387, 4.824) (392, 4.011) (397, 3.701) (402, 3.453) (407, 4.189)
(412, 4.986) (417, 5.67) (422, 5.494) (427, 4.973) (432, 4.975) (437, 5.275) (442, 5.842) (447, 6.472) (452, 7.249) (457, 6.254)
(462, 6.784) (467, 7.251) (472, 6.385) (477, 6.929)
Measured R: 0.34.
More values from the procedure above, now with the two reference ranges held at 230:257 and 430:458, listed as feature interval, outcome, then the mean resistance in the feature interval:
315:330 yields 0.05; 6.29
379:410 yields 0.39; 4.36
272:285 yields -0.05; 7.04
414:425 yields 0.11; 5.53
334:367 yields 0.34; 4.71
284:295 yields -0.08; 7.21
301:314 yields -0.04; 6.84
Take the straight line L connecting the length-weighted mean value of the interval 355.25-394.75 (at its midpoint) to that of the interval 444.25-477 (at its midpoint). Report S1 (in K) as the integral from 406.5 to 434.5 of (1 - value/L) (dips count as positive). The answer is 5.1 K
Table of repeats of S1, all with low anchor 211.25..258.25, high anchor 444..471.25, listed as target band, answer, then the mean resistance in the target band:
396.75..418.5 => 7.7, 4.41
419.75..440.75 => 4.9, 5.21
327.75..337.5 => 3.1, 4.72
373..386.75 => 2.1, 5.82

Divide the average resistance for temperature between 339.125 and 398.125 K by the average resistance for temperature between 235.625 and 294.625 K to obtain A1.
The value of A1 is 0.73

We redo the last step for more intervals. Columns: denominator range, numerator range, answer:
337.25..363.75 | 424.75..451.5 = 1.22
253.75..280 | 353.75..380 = 0.89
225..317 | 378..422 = 0.67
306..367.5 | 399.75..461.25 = 1.00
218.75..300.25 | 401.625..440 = 0.71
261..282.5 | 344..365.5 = 0.73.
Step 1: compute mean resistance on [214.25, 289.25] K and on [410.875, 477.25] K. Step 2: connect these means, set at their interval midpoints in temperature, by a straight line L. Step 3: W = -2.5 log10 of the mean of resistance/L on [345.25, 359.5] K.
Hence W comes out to 0.38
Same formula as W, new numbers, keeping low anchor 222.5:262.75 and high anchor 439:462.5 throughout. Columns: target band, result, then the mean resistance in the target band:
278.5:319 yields -0.02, 6.95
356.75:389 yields 0.12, 5.96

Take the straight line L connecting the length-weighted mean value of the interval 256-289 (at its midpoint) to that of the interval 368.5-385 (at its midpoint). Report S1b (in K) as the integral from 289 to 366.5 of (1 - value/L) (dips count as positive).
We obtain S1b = 9.6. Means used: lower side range 6.99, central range 5.74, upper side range 6.13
